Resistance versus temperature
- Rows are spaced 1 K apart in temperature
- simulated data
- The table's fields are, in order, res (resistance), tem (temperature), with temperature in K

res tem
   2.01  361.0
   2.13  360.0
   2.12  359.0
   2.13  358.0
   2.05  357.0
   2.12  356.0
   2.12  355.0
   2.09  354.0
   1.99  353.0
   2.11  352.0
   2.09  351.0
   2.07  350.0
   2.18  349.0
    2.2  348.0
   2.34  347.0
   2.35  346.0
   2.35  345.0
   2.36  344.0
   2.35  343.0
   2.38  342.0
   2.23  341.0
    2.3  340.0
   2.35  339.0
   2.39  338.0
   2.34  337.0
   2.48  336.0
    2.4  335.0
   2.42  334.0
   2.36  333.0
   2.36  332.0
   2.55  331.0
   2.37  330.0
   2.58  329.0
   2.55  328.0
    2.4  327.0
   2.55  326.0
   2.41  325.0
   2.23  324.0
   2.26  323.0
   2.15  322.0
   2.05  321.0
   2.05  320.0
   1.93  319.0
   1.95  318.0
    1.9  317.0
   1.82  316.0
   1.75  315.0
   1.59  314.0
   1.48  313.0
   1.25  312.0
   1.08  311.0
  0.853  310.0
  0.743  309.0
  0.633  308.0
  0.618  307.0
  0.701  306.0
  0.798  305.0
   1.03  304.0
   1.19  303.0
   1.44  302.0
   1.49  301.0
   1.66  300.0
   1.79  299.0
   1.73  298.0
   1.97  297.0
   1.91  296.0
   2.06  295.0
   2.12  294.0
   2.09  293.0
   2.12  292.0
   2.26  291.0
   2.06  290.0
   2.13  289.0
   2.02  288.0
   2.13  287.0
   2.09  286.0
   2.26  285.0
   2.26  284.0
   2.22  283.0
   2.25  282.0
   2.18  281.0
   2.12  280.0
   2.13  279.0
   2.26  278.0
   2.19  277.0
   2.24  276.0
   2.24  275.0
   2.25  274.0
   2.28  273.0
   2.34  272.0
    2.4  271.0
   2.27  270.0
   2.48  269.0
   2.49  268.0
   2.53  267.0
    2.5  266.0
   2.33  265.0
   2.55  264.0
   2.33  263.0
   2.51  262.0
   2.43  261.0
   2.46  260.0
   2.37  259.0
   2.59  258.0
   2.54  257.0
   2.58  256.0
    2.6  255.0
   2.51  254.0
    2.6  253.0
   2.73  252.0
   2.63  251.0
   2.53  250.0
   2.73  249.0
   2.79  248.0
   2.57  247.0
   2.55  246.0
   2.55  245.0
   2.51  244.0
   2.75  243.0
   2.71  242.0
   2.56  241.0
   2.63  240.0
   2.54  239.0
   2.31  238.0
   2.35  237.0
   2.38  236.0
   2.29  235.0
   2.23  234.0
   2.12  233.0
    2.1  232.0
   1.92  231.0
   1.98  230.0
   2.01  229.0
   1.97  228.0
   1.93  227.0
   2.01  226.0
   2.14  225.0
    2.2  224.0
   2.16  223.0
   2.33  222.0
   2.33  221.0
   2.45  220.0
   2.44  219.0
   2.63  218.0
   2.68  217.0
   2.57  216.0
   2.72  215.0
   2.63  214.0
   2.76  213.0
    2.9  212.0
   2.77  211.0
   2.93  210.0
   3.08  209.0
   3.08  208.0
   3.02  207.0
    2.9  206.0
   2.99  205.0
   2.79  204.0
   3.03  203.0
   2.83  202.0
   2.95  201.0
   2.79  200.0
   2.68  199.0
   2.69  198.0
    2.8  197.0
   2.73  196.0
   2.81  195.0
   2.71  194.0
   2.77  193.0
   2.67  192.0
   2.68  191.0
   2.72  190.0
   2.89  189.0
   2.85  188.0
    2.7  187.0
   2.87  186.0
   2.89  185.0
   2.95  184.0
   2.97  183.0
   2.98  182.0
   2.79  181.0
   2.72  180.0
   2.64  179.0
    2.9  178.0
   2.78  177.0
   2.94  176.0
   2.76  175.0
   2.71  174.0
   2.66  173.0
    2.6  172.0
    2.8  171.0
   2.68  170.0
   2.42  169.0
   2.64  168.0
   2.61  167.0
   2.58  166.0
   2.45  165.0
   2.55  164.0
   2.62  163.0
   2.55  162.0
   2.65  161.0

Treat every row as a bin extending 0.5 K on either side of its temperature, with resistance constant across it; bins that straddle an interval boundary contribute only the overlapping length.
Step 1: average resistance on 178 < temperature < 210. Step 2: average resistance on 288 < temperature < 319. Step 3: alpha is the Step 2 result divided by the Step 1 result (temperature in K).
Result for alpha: 0.5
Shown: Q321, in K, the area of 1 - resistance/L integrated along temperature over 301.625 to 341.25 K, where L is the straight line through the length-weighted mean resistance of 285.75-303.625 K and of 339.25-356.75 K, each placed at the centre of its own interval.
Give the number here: 4.0 K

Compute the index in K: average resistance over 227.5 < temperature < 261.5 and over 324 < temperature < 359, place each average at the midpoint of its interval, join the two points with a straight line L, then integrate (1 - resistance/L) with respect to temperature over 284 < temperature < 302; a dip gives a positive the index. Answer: 2.9 K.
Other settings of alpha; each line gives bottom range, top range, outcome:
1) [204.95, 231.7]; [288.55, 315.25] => 0.60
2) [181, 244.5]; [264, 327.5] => 0.74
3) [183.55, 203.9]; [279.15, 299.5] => 0.75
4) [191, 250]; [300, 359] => 0.76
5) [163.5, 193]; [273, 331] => 0.69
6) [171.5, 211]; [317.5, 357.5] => 0.80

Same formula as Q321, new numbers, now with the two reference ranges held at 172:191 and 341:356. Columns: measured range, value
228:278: 2.5 K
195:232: 1.7 K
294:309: 6.4 K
